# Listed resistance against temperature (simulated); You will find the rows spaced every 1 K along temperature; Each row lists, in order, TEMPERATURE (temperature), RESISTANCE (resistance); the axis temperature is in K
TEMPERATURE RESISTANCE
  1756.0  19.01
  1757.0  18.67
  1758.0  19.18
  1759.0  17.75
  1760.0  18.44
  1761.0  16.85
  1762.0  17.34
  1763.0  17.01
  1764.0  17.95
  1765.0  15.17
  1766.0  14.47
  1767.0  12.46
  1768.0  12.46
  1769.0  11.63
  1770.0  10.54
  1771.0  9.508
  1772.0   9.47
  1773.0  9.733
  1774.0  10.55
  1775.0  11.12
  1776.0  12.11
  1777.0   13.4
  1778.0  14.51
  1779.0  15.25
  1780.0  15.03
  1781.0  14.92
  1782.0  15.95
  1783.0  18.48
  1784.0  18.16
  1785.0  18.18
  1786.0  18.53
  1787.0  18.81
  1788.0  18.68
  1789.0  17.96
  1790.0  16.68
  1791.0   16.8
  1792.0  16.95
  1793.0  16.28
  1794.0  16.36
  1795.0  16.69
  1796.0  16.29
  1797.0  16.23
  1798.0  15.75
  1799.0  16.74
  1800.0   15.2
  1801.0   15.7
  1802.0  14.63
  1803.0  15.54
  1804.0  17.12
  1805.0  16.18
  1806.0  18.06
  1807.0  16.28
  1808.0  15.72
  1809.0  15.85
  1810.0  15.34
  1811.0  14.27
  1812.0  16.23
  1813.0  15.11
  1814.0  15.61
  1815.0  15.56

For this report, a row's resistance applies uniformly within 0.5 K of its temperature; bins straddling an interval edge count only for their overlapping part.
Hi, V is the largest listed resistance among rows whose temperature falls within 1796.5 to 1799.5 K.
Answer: 16.74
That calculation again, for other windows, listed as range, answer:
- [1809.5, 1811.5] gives 15.34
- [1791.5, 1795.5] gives 16.95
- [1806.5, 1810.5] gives 16.28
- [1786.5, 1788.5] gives 18.81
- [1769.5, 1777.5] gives 13.4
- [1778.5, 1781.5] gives 15.25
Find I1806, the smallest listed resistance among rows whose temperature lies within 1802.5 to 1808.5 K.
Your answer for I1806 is 15.54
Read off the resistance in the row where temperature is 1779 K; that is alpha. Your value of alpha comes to 15.25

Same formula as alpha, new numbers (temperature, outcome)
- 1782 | 15.95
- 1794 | 16.36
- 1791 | 16.8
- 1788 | 18.68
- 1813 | 15.11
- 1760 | 18.44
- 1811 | 14.27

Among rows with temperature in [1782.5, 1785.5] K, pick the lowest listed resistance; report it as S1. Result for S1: 18.16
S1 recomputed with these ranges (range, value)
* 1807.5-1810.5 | 15.34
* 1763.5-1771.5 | 9.508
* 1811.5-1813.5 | 15.11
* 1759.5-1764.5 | 16.85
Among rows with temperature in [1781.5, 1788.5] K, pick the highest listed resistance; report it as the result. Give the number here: 18.81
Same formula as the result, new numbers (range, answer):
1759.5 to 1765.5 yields 18.44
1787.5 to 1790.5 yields 18.68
